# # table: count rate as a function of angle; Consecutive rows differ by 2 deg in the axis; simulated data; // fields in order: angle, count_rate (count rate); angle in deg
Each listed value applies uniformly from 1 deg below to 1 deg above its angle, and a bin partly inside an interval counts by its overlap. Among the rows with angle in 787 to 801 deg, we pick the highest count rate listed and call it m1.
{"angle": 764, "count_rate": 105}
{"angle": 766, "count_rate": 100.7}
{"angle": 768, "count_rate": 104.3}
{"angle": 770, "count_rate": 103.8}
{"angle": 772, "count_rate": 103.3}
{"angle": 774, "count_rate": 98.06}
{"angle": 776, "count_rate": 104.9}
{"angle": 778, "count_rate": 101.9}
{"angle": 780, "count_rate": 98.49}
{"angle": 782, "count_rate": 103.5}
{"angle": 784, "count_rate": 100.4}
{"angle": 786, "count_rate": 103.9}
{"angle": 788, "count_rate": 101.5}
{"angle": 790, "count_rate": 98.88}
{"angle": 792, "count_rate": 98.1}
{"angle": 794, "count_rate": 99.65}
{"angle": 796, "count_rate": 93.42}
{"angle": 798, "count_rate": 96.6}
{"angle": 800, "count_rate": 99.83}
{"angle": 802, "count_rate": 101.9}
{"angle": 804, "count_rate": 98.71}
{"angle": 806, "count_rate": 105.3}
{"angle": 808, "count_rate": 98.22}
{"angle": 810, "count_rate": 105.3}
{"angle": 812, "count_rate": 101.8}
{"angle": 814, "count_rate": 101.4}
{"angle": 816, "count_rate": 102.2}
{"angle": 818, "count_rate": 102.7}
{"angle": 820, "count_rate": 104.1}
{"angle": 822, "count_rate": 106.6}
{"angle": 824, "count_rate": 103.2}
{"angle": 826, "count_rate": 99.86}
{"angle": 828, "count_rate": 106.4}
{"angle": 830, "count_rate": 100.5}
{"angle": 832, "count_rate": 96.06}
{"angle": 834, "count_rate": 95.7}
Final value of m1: 101.5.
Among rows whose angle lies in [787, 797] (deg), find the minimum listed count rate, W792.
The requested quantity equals 93.42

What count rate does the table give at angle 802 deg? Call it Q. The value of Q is 101.9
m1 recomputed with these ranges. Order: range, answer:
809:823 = 106.6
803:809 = 105.3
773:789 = 104.9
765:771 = 104.3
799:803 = 101.9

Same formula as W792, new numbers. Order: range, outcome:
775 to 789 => 98.49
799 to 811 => 98.22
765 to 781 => 98.06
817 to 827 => 99.86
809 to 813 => 101.8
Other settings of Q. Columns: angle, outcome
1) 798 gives 96.6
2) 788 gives 101.5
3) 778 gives 101.9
